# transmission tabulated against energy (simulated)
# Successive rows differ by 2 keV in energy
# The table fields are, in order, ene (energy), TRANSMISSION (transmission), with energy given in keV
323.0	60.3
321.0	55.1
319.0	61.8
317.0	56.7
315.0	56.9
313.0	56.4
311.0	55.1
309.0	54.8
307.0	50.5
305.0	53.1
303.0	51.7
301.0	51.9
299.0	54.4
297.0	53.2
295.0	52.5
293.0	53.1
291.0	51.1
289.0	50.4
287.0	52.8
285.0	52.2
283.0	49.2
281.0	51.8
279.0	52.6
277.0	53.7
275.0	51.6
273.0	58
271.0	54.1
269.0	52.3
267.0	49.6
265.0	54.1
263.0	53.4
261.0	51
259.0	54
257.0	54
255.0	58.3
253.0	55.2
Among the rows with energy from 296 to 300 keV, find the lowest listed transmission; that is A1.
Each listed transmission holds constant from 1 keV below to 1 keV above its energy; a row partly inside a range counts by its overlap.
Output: 53.2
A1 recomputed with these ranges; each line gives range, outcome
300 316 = 50.5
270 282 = 51.6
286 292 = 50.4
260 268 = 49.6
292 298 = 52.5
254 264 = 51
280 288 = 49.2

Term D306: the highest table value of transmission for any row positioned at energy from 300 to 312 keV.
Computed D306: 55.1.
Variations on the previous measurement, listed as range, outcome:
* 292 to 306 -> 54.4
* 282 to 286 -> 52.2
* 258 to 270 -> 54.1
